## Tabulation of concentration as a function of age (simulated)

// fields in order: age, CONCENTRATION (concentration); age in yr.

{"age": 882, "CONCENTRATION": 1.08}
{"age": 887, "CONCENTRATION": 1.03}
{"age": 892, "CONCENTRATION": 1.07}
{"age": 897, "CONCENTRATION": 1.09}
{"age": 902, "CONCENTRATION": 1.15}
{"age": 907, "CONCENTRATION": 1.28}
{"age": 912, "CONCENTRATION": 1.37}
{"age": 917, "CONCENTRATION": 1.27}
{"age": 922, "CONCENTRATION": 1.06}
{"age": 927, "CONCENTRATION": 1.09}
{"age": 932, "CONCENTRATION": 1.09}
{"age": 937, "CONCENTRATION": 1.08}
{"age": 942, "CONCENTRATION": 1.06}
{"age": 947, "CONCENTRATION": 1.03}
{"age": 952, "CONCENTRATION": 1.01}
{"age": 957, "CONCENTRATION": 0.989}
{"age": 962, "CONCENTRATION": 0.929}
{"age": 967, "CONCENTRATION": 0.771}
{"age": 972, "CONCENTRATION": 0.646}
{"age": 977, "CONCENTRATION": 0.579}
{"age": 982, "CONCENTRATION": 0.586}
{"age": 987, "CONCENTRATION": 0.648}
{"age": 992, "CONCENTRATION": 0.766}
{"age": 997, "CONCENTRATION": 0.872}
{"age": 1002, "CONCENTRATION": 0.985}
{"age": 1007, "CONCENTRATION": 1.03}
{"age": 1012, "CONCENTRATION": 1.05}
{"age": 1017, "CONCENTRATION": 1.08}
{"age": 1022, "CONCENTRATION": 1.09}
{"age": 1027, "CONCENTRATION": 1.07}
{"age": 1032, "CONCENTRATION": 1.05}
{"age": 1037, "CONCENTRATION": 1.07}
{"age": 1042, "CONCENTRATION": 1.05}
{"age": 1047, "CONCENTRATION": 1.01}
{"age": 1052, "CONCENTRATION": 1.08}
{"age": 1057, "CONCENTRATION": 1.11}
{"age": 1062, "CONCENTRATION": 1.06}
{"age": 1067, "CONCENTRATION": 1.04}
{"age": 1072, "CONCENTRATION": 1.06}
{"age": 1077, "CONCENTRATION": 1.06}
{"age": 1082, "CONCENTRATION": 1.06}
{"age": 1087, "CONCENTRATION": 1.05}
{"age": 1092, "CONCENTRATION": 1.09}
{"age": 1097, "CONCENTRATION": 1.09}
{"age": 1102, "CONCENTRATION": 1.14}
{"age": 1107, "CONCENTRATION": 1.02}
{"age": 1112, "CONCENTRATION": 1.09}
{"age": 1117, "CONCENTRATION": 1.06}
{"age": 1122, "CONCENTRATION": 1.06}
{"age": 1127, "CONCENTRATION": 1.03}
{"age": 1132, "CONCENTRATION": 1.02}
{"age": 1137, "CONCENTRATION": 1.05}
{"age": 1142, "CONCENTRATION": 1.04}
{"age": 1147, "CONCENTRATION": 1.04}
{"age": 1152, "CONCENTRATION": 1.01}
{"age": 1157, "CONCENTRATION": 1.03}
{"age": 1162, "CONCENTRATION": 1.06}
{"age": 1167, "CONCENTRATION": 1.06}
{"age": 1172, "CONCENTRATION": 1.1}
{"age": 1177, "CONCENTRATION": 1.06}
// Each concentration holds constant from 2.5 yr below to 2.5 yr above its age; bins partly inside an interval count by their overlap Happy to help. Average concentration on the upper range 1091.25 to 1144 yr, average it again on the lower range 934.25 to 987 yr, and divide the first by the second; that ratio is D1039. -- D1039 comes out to 1.2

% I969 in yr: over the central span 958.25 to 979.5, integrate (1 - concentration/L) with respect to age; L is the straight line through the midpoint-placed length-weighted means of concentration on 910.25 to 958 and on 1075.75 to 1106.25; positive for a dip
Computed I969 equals 6.8 yr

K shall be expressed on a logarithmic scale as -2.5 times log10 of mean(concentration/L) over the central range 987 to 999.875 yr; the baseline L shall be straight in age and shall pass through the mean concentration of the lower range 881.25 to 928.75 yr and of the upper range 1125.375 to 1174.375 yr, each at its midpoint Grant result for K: 0.37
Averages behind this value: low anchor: 1.15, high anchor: 1.04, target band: 0.791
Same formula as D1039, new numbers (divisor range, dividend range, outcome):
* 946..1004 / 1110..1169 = 1.29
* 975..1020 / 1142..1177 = 1.24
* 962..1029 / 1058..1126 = 1.24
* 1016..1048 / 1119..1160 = 0.98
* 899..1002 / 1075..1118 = 1.11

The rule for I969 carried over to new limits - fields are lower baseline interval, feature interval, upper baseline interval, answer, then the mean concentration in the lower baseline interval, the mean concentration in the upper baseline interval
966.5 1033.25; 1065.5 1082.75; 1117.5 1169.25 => -1.7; 0.873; 1.04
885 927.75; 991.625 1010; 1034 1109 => 2.9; 1.16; 1.07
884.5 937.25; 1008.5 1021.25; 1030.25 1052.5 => 0.0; 1.15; 1.05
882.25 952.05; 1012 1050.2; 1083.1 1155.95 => 0.9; 1.12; 1.06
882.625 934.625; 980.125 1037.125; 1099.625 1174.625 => 8.5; 1.15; 1.05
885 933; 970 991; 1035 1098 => 9.2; 1.15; 1.06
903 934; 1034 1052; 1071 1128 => 1.0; 1.19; 1.07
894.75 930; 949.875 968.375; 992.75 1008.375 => 2.1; 1.19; 0.935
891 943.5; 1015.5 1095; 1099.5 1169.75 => 1.7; 1.15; 1.05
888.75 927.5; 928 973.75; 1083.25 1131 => 7.4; 1.17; 1.07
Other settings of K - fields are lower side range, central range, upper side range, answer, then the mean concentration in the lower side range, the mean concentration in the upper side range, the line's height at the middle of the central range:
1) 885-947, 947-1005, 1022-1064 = 0.33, 1.13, 1.06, 1.1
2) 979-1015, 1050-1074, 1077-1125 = -0.09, 0.848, 1.07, 0.988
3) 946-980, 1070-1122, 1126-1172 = -0.09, 0.839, 1.04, 0.984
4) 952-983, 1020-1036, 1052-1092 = -0.13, 0.779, 1.07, 0.945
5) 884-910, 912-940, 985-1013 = -0.08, 1.13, 0.888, 1.06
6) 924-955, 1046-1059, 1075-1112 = 0.00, 1.06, 1.07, 1.07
